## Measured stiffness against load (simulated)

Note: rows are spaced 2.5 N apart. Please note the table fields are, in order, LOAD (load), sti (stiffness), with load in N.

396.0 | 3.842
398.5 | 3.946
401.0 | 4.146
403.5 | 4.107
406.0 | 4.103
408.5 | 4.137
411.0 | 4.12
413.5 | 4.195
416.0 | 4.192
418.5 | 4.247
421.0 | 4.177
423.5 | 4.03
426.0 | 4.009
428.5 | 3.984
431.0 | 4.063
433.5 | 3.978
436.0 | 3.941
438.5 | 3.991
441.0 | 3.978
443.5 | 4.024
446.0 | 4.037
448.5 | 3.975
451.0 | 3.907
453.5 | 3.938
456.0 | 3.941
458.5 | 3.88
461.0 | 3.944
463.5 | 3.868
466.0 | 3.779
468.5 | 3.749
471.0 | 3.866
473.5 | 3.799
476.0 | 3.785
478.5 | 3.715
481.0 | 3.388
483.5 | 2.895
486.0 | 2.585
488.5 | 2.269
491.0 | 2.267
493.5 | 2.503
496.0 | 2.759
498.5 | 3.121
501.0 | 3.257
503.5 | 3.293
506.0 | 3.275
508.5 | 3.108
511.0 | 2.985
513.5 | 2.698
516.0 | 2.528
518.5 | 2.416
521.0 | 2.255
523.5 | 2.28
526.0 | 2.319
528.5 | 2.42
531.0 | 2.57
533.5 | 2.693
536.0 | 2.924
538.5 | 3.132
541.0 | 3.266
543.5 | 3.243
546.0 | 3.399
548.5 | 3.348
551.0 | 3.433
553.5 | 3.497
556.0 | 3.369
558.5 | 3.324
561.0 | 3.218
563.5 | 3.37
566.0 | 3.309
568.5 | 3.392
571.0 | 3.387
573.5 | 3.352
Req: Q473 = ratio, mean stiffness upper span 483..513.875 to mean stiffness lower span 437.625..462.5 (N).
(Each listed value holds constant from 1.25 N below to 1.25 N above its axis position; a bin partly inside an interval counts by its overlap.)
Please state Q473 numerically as 0.72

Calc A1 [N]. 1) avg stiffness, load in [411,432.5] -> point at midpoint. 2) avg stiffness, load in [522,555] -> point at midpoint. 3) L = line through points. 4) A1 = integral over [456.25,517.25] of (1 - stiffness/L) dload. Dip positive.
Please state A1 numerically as 4.37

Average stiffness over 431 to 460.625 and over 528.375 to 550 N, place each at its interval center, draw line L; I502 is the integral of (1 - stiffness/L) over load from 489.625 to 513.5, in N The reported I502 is 3.29 N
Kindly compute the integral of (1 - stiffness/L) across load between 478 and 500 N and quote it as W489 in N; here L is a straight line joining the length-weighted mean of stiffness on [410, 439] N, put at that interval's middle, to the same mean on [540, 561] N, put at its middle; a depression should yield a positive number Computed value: 5.34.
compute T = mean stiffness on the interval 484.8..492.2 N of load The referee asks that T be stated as 2.37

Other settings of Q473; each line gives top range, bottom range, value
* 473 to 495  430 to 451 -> 0.75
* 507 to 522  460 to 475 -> 0.70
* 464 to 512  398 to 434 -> 0.78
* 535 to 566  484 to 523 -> 1.20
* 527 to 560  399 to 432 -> 0.76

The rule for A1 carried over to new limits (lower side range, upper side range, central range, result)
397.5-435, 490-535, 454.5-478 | -3.3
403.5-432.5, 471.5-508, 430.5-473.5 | -3.7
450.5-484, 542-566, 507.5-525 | 4.6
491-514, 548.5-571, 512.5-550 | 4.8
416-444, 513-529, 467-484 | -2.1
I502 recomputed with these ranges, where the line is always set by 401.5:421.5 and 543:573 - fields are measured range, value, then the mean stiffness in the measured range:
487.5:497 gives 3.2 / 2.45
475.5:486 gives 1.3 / 3.32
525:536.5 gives 3.1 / 2.57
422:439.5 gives 0.2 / 4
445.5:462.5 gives -0.1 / 3.94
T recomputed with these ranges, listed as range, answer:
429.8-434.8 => 4.02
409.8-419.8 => 4.19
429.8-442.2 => 3.99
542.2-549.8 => 3.33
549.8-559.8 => 3.4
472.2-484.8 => 3.51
